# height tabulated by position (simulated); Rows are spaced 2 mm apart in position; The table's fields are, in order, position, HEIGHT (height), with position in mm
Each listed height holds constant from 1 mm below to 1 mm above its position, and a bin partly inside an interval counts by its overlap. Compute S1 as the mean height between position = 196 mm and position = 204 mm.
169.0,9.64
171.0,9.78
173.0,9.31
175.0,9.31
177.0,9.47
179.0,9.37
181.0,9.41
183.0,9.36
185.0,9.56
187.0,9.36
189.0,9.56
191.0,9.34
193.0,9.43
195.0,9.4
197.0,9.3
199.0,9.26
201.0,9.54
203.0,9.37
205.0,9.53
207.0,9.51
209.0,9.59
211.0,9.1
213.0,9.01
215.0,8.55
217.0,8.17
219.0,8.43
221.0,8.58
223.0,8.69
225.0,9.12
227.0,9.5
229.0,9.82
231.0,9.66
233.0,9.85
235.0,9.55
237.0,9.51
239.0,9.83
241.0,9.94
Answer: 9.37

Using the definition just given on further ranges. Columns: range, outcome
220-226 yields 8.8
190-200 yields 9.35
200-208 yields 9.49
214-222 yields 8.43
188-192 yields 9.45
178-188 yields 9.41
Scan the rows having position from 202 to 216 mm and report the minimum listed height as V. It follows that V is 8.55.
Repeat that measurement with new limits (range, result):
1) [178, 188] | 9.36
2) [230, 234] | 9.66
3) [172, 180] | 9.31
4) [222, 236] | 8.69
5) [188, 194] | 9.34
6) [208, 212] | 9.1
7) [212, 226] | 8.17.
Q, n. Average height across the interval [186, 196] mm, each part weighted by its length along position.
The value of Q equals 9.42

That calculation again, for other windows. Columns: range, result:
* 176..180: 9.42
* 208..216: 9.06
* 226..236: 9.68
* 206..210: 9.55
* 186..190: 9.46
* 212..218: 8.58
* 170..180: 9.45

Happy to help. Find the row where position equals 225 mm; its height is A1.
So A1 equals 9.12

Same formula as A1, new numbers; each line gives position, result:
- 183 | 9.36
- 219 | 8.43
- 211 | 9.1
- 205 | 9.53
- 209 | 9.59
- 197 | 9.3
